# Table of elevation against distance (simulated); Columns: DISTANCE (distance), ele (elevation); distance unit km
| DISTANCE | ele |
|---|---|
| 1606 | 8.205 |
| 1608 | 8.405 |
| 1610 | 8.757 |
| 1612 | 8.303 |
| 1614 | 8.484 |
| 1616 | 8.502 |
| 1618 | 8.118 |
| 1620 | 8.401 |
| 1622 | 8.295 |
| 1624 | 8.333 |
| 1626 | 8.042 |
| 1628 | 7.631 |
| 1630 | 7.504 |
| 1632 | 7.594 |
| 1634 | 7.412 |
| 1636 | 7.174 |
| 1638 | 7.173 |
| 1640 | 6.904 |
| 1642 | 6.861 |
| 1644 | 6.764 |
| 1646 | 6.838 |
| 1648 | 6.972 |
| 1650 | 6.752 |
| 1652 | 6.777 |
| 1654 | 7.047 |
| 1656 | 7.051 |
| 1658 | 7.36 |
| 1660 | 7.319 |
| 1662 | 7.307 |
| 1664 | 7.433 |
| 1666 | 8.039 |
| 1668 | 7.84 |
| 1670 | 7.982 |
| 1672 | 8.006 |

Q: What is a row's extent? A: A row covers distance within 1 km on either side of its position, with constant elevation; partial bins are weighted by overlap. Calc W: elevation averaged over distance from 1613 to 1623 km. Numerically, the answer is 8.36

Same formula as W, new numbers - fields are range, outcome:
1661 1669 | 7.65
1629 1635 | 7.5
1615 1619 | 8.31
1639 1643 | 6.88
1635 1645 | 6.98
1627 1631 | 7.57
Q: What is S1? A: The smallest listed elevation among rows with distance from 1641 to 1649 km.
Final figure 6.764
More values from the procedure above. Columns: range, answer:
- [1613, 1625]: 8.118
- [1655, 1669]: 7.051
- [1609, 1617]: 8.303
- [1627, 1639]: 7.173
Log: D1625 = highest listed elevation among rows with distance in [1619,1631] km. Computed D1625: 8.401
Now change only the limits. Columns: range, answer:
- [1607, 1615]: 8.757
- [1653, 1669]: 8.039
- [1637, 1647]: 7.173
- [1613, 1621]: 8.502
